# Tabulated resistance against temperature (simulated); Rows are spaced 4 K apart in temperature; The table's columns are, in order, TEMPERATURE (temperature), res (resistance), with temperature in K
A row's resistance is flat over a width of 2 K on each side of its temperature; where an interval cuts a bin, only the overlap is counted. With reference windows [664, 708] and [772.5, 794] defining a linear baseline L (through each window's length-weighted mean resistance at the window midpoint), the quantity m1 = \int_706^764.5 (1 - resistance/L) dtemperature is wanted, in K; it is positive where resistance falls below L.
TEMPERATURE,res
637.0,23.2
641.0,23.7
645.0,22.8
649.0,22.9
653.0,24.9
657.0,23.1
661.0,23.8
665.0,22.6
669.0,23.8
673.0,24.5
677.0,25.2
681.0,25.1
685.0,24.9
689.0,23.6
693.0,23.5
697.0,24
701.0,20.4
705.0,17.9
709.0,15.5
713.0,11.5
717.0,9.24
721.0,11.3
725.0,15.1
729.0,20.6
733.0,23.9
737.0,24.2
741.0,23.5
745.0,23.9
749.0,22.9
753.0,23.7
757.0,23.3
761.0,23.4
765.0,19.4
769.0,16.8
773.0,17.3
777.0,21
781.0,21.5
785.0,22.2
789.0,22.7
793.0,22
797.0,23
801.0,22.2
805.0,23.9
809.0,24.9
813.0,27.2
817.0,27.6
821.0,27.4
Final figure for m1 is 7.2 K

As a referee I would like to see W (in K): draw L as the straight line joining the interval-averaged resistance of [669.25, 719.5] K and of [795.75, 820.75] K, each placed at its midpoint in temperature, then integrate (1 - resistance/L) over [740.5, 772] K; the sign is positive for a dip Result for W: 1.4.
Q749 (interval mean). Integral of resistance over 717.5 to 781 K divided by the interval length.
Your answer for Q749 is 20.4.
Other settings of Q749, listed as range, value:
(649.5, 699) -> 24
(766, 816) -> 22.1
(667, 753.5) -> 20.8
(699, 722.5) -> 14.4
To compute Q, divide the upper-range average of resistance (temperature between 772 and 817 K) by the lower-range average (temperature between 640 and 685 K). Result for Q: 0.96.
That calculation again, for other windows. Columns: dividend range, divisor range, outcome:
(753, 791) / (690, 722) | 1.23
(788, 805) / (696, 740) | 1.29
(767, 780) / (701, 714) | 1.16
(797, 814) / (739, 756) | 1.03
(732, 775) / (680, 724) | 1.18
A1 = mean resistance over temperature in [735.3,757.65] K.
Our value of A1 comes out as 23.6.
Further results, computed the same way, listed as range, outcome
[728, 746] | 23.3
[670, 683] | 24.8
